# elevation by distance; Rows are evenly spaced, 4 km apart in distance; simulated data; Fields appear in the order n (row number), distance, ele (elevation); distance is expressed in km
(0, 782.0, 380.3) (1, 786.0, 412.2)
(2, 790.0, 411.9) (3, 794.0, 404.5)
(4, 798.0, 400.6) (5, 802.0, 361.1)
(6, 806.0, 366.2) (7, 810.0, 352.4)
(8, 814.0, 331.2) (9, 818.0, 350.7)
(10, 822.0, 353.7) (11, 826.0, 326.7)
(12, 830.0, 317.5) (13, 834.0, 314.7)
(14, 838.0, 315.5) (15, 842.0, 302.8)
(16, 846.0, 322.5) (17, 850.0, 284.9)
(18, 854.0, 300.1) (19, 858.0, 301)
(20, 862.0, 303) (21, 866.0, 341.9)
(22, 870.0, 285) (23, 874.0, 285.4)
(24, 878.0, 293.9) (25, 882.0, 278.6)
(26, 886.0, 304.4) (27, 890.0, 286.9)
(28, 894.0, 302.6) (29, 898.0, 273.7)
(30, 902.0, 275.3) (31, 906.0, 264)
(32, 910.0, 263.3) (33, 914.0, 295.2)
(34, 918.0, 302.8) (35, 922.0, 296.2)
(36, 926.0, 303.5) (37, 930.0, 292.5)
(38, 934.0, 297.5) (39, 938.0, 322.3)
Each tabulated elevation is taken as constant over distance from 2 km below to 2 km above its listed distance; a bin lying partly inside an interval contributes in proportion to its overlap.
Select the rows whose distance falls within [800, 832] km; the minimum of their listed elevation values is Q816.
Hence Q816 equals 317.5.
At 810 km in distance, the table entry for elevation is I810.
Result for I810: 352.4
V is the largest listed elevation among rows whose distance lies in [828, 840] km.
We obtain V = 317.5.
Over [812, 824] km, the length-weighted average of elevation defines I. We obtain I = 345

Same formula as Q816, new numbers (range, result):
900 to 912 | 263.3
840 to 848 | 302.8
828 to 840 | 314.7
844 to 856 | 284.9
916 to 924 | 296.2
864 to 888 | 278.6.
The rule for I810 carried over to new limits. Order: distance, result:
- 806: 366.2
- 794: 404.5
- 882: 278.6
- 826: 326.7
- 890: 286.9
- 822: 353.7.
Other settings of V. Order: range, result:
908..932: 303.5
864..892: 341.9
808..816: 352.4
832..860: 322.5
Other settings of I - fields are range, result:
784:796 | 410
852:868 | 312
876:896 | 293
